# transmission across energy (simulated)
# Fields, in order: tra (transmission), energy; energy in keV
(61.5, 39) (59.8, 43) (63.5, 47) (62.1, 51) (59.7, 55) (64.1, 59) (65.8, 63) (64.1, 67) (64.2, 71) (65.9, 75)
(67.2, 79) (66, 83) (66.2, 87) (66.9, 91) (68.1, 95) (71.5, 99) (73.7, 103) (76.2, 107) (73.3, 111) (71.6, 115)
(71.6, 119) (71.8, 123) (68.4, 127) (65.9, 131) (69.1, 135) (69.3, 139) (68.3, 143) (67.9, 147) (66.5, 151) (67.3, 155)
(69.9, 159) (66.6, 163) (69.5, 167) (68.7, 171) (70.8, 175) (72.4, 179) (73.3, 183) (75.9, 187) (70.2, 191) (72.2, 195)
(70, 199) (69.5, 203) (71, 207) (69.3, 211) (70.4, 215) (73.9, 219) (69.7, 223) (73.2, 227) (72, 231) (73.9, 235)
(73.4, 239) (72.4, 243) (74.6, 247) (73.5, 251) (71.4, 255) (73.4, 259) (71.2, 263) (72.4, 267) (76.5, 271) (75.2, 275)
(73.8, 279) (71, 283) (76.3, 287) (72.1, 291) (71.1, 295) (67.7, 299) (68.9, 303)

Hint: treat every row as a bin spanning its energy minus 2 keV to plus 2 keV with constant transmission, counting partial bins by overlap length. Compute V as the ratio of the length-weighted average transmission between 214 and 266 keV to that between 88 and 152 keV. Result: 1.0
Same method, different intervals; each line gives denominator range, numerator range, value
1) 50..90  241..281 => 1.14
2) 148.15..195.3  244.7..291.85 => 1.05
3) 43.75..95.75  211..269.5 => 1.12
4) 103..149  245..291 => 1.04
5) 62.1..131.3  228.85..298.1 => 1.06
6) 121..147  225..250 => 1.07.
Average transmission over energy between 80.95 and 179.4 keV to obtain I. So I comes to 69.5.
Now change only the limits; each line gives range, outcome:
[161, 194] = 71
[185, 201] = 72.1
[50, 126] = 68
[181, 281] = 72.5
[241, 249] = 73.5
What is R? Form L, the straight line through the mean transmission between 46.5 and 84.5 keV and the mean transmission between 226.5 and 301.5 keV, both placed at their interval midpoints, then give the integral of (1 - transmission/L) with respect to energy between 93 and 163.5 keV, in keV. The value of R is -3.1 keV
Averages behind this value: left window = 64.3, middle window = 69.9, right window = 72.9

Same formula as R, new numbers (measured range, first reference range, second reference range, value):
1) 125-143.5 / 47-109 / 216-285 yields 0.15 keV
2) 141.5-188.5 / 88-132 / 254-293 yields 1.30 keV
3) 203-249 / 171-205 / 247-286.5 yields 0.26 keV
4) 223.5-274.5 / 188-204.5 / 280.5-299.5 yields -1.16 keV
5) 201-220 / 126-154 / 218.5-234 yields 0.19 keV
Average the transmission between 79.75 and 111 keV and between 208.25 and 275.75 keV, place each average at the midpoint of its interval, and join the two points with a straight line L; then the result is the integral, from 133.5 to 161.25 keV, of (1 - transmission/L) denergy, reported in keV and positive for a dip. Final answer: 1.0 keV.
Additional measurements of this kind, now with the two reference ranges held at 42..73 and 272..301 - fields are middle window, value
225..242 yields -0.7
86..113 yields -2.6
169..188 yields -1.1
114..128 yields -1.1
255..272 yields -0.3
